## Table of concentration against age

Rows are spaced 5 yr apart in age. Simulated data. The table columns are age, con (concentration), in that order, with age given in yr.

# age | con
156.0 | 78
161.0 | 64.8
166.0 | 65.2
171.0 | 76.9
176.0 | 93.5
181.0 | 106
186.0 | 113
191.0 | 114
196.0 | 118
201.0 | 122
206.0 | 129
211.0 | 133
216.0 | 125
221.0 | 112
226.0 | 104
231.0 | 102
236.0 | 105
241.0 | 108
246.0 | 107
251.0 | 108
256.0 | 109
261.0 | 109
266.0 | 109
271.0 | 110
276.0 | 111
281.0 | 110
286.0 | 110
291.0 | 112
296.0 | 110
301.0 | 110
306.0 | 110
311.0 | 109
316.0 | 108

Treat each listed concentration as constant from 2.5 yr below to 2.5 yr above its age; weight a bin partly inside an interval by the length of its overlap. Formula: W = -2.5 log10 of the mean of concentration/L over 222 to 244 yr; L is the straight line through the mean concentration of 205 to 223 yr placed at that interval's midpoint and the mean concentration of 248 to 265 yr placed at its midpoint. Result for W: 0.12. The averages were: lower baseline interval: 125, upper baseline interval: 109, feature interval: 105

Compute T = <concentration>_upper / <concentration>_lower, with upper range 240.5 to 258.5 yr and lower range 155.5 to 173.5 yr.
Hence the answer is 1.53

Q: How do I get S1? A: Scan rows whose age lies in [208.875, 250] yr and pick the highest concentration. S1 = 133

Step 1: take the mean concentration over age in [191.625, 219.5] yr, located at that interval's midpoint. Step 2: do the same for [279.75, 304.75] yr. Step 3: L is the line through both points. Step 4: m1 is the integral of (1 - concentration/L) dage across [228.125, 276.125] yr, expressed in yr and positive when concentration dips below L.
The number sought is 3.7 yr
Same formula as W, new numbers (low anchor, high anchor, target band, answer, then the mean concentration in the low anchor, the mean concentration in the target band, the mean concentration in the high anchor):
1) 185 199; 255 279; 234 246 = 0.05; 115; 107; 110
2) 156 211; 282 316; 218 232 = -0.03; 101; 107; 110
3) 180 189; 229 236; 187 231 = -0.11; 110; 118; 103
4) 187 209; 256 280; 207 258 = 0.03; 120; 112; 110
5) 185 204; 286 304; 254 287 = 0.02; 117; 110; 111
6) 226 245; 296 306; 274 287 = -0.02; 105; 110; 110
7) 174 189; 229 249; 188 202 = -0.12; 105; 117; 106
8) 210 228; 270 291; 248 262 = 0.05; 118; 109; 110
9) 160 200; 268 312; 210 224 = -0.20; 96.1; 122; 110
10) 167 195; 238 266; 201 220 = -0.22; 99.7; 127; 108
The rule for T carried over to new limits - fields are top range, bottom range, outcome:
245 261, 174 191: 1.02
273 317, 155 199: 1.18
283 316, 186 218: 0.90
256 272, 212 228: 0.94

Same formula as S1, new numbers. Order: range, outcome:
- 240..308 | 112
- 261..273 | 110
